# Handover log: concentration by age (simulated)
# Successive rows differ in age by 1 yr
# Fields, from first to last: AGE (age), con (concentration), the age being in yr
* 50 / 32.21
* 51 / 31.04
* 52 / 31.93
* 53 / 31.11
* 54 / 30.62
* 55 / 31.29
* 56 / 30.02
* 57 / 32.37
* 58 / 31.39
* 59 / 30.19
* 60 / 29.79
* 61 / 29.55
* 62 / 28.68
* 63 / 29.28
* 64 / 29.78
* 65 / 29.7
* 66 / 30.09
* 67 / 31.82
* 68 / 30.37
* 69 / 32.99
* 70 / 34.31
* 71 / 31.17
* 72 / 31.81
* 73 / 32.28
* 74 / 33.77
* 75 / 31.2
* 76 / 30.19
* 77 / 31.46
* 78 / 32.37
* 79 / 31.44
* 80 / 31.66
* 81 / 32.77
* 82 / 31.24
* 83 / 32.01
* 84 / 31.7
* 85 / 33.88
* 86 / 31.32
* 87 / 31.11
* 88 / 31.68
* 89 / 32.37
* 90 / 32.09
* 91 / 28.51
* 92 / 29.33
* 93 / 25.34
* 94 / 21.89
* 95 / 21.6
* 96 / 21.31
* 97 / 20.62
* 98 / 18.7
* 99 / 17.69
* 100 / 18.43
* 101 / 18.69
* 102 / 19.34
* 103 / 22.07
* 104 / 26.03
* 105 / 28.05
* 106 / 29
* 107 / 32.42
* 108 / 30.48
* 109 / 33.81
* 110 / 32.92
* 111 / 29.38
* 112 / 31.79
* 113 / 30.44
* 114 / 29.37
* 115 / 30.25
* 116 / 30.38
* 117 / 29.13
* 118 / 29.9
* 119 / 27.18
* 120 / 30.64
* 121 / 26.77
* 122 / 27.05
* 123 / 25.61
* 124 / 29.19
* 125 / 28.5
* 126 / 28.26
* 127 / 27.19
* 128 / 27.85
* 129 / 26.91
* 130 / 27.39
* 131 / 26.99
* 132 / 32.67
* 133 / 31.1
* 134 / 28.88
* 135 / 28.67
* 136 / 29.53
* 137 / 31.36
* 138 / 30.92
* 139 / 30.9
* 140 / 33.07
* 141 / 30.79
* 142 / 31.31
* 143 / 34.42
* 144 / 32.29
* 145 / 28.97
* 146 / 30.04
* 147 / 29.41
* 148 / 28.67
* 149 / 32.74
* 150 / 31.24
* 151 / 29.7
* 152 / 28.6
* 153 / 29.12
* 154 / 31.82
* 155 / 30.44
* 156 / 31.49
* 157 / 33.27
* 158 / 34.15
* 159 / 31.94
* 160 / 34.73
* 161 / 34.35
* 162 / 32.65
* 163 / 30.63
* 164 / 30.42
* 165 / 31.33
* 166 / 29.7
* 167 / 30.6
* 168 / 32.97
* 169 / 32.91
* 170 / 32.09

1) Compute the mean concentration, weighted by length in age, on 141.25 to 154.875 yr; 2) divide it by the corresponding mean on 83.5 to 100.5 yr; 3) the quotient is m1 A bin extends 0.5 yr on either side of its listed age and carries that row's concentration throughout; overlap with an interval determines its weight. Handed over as 1.2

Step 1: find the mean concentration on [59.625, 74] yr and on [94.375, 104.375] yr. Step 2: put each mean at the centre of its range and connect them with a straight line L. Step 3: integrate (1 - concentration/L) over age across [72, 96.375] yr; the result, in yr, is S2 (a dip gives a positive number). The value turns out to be -4.70 yr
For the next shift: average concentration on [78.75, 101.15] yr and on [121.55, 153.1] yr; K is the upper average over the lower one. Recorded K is 1.1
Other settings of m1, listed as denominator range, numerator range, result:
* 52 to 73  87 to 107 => 0.80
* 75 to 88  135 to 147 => 0.98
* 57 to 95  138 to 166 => 1.02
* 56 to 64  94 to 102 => 0.65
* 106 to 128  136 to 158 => 1.05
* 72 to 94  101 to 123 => 0.92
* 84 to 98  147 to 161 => 1.14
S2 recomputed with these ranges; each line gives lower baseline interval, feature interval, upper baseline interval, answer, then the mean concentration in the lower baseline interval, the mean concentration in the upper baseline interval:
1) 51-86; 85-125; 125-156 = 4.34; 31.3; 30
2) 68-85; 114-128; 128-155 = 1.06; 32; 30.2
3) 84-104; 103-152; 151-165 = -1.90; 25.2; 31.7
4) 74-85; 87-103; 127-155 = 3.77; 31.8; 30.1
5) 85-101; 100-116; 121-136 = -0.78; 25.5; 28.3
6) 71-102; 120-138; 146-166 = 0.91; 28.2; 31.3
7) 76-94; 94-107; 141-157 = 3.65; 30.9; 30.8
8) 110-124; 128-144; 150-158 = -0.12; 29.2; 30.9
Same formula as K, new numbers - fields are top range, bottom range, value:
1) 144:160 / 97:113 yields 1.19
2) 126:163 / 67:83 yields 0.96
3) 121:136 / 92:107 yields 1.25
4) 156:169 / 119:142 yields 1.11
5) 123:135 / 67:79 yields 0.89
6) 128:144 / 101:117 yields 1.06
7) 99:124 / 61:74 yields 0.89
